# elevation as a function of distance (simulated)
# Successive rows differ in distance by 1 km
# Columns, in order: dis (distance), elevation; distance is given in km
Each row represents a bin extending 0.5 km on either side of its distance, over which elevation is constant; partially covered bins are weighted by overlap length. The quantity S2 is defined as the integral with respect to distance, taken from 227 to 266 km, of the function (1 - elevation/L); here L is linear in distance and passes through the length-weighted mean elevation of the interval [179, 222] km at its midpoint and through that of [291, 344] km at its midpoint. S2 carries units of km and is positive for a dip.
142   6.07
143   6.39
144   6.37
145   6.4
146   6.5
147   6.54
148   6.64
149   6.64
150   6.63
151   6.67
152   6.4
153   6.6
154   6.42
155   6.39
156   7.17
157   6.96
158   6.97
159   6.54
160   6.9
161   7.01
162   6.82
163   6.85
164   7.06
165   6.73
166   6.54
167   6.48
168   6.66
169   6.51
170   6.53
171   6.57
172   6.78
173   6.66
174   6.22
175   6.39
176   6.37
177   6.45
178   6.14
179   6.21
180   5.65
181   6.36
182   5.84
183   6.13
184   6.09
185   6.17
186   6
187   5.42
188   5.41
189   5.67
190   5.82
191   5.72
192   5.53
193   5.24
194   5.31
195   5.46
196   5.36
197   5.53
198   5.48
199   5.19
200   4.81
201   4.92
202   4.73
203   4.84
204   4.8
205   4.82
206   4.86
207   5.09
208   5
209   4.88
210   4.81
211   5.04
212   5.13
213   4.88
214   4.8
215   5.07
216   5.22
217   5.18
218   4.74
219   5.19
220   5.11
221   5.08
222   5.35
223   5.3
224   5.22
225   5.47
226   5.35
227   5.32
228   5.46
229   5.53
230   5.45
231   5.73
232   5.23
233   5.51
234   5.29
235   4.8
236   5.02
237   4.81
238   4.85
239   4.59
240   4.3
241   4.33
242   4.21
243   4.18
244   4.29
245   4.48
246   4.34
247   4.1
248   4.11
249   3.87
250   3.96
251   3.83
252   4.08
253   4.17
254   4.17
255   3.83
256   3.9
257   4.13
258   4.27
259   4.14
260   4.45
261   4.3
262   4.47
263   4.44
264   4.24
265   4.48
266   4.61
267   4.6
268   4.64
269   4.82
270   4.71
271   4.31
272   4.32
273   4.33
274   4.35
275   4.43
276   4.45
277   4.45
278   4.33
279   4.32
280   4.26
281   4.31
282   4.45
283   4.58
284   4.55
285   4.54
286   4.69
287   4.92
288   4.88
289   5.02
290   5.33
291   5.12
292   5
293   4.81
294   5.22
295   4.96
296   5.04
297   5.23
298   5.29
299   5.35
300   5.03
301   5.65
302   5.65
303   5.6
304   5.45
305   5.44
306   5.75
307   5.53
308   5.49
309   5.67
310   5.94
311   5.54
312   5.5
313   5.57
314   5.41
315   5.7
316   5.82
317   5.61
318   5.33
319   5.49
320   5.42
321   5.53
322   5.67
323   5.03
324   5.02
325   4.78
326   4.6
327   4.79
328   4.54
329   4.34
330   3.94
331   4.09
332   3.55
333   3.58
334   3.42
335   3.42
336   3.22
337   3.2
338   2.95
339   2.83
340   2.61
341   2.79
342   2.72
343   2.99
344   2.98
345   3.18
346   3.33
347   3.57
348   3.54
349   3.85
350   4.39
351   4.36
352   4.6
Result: 4.3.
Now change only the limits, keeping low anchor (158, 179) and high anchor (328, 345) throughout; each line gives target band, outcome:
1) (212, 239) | 1.5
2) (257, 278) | 1.1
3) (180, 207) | 3.0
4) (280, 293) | -1.4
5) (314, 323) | -4.5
